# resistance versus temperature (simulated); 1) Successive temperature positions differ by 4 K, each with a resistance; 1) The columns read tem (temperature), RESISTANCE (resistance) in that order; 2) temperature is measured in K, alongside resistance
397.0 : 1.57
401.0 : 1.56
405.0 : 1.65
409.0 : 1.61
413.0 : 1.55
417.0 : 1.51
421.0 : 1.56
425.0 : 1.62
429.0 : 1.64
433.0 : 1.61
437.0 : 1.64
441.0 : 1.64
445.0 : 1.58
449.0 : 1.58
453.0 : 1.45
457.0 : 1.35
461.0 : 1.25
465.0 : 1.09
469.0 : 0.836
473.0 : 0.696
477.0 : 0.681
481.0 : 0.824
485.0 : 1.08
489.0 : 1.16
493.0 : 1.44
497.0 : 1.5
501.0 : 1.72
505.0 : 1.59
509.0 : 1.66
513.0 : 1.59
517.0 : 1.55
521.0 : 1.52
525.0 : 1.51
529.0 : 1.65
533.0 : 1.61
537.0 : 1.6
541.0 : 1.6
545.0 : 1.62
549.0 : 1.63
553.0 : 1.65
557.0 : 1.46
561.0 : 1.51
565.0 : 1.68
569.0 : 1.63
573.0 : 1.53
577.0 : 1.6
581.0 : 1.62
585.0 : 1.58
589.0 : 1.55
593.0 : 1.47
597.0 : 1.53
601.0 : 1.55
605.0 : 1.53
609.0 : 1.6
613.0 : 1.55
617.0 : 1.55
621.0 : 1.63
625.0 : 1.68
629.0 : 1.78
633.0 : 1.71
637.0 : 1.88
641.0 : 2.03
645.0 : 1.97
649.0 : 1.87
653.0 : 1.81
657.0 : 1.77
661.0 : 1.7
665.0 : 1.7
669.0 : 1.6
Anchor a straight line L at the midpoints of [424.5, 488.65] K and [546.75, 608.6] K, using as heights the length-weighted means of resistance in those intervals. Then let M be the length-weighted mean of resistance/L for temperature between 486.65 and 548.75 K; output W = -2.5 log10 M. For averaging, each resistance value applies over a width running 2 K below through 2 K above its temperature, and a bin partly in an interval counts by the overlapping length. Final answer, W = -0.10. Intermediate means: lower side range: 1.27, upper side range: 1.57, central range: 1.55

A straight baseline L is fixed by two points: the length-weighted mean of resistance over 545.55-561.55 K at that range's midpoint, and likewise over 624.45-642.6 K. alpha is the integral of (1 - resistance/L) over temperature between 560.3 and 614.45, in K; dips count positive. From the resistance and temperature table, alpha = 3.5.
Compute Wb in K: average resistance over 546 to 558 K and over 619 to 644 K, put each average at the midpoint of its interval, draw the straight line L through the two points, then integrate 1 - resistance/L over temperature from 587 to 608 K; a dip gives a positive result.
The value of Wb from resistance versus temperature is 2.19 K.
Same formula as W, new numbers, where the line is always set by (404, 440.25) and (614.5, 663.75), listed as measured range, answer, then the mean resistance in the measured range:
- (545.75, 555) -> 0.044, 1.64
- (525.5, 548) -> 0.055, 1.61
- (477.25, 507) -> 0.271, 1.29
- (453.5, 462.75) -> 0.223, 1.33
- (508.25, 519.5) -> 0.056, 1.59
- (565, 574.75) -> 0.078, 1.6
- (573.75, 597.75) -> 0.116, 1.56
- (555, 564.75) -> 0.130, 1.52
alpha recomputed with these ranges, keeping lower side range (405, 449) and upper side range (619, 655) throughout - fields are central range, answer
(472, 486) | 7.13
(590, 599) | 1.36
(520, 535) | 1.12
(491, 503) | 0.85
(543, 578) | 2.98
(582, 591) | 0.99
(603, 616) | 1.67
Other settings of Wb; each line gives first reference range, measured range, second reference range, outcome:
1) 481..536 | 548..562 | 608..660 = 0.2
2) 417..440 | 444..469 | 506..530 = 4.2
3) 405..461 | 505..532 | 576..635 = -0.1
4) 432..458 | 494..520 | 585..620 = -0.7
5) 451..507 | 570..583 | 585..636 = -0.8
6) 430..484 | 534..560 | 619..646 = -0.9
